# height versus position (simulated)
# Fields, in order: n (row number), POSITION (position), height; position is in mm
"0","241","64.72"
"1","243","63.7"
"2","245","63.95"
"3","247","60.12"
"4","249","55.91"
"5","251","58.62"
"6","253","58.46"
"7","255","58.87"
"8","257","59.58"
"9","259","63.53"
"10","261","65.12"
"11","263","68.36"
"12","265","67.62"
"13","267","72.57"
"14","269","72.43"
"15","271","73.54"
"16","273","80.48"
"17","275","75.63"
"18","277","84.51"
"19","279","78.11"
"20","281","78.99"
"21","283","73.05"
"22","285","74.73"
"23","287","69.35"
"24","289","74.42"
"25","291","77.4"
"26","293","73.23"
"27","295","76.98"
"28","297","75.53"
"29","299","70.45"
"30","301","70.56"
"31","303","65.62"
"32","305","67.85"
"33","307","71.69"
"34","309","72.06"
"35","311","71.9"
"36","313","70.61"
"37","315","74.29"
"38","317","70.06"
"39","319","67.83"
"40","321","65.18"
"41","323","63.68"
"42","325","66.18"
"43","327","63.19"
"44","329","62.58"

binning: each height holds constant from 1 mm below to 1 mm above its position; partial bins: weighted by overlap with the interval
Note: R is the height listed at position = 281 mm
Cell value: 78.99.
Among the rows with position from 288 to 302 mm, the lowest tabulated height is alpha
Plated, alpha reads 70.45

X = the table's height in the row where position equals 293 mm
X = 73.23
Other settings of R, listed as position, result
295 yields 76.98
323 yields 63.68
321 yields 65.18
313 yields 70.61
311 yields 71.9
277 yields 84.51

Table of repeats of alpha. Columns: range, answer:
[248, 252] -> 55.91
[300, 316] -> 65.62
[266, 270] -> 72.43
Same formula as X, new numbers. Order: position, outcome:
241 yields 64.72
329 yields 62.58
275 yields 75.63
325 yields 66.18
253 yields 58.46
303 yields 65.62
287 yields 69.35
